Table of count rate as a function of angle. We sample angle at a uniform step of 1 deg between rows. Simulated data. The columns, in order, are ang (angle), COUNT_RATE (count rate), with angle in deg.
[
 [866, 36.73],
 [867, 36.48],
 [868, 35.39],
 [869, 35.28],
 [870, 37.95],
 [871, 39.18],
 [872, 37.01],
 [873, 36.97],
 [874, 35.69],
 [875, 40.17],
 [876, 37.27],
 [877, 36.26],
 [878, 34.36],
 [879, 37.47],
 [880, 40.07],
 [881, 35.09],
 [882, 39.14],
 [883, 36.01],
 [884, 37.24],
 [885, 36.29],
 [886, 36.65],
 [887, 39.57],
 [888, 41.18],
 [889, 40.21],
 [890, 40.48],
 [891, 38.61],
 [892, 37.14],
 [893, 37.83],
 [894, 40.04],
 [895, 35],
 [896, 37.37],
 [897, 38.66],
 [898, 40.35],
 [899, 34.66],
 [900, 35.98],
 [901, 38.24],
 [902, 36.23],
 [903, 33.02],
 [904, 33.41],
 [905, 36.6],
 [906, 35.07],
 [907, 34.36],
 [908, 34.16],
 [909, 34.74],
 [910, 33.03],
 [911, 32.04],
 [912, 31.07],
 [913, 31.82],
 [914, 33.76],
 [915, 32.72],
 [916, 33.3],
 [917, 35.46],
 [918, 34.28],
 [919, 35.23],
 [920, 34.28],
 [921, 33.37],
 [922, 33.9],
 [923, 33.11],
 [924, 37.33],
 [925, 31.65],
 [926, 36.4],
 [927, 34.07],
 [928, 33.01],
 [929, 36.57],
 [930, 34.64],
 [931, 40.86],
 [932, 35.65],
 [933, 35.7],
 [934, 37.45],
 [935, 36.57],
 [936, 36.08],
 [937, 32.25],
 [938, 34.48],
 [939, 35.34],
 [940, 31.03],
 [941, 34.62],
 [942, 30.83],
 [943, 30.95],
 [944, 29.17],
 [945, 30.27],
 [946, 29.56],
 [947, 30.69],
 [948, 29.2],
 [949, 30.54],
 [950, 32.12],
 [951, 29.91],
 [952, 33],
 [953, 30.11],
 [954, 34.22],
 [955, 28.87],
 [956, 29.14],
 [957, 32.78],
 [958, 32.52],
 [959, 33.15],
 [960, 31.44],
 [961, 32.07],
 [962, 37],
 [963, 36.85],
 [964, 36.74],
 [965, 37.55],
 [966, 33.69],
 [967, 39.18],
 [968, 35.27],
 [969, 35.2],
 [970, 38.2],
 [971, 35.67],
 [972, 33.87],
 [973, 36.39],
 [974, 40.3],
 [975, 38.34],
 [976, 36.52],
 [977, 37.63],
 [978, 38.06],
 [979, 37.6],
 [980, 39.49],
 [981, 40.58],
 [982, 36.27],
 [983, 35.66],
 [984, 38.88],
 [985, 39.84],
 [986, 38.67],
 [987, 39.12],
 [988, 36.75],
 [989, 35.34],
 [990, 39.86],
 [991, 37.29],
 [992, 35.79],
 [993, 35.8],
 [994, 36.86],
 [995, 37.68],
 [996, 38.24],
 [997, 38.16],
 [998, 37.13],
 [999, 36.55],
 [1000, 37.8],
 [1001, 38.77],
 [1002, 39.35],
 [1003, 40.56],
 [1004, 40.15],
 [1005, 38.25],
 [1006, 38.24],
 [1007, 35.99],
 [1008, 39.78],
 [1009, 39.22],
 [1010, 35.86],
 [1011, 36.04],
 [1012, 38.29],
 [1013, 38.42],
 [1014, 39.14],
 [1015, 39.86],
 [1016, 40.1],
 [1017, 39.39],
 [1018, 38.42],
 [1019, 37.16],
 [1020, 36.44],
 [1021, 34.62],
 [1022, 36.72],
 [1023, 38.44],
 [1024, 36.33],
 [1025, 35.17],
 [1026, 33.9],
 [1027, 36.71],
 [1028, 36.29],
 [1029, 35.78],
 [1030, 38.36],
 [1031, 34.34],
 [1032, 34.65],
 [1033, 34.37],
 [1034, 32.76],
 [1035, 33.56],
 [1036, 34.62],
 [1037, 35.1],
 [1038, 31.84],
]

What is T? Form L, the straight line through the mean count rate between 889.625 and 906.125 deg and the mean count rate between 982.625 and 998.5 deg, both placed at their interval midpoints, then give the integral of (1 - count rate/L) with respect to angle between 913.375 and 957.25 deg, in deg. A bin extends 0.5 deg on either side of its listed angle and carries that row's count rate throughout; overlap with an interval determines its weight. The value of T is 4.7 deg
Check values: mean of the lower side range 37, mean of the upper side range 37.6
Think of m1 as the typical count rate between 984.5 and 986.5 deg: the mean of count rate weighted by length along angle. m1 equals 39.3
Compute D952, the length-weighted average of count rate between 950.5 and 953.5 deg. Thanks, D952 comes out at 31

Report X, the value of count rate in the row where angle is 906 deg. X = 35.07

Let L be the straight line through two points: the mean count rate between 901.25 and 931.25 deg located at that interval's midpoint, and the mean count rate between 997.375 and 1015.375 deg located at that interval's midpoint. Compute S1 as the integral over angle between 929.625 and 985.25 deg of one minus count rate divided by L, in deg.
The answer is 2.3 deg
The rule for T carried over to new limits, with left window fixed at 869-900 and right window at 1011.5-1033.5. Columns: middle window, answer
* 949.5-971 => 2.0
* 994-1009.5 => -0.5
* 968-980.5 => 0.0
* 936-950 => 2.2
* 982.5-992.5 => -0.2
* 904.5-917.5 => 1.3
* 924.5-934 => 0.5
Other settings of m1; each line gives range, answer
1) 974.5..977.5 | 37.5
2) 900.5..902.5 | 37.2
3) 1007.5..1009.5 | 39.5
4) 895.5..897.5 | 38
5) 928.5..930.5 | 35.6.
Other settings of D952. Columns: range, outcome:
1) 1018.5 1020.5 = 36.8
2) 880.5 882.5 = 37.1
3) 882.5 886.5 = 36.5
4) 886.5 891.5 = 40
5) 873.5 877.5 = 37.3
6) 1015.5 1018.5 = 39.3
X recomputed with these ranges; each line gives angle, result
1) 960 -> 31.44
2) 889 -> 40.21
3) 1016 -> 40.1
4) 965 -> 37.55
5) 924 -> 37.33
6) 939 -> 35.34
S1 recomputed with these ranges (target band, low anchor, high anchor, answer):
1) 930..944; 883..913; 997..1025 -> 0.9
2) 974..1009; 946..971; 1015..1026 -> -2.6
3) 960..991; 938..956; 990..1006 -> -1.9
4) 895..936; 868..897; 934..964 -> 0.0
